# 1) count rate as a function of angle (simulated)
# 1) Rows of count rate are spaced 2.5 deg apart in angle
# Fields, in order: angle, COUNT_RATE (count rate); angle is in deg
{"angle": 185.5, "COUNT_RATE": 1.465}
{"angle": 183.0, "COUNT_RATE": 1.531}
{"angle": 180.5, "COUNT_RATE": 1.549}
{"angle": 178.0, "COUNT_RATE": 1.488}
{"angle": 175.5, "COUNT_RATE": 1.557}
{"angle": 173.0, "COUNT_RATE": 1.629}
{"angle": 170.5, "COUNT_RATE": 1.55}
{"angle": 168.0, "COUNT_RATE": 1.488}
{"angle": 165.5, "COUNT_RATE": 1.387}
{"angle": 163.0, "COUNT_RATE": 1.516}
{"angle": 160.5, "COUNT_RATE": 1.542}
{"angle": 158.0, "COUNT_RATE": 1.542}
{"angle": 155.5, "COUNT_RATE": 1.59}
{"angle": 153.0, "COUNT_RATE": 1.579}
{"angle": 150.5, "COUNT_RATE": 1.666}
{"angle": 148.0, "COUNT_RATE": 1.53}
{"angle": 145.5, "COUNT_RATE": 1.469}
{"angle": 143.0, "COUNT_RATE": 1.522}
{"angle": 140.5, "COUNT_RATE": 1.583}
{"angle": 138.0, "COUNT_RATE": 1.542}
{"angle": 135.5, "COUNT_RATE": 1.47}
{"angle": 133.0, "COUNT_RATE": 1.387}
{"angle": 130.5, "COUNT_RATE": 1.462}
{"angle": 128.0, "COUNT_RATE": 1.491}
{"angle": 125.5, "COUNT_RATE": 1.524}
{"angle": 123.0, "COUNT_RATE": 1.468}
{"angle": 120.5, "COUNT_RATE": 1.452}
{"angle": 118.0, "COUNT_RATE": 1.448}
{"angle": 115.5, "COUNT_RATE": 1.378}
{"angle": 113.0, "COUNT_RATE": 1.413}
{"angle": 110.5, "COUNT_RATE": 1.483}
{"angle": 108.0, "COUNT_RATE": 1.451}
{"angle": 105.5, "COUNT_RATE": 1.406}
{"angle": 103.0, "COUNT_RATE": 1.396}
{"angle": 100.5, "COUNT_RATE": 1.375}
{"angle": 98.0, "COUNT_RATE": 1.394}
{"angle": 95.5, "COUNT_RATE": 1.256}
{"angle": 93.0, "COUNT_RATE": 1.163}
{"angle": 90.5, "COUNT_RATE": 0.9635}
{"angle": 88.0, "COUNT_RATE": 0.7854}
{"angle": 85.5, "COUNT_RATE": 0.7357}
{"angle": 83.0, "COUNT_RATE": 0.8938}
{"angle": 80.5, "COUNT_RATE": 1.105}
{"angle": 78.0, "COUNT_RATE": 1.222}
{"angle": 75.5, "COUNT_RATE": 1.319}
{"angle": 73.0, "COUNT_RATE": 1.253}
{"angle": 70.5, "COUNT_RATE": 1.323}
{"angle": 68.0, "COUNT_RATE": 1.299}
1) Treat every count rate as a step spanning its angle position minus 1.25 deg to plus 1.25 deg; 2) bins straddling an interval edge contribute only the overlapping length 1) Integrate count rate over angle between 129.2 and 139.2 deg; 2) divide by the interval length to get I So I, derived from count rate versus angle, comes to 1.46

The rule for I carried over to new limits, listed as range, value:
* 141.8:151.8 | 1.55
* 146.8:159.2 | 1.58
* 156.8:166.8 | 1.5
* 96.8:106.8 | 1.39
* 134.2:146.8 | 1.52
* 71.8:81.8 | 1.22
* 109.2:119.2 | 1.43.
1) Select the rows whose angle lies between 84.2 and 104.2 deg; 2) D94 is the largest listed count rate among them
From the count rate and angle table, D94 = 1.396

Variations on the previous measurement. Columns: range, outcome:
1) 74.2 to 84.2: 1.319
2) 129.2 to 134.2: 1.462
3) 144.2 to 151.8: 1.666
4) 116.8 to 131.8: 1.524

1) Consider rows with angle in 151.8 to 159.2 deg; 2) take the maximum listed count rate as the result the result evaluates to 1.59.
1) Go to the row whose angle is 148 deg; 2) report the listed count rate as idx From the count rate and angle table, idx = 1.53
